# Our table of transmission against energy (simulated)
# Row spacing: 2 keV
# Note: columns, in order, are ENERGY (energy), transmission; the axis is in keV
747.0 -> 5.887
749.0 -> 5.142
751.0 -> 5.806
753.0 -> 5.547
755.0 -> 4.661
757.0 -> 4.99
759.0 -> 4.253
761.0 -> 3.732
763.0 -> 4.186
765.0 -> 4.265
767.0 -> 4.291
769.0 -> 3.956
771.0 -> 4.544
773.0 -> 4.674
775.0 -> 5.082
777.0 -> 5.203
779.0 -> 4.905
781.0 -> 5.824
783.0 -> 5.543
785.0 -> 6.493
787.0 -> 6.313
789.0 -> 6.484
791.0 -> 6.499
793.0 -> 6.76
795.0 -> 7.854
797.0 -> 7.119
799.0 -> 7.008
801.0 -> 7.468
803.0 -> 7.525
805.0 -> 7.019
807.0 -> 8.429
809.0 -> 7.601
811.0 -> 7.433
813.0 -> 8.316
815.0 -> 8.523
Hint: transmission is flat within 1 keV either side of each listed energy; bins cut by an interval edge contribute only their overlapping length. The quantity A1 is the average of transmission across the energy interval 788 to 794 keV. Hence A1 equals 6.58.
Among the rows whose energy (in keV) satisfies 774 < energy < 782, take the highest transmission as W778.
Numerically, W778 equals 5.824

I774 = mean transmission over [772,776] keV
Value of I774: 4.88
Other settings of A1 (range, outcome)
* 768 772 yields 4.25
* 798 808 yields 7.49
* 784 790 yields 6.43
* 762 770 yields 4.17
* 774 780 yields 5.06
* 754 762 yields 4.41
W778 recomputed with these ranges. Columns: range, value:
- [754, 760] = 4.99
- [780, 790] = 6.493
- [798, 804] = 7.525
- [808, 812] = 7.601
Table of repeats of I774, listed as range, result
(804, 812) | 7.62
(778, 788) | 5.82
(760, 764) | 3.96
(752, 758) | 5.07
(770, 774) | 4.61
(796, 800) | 7.06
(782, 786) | 6.02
